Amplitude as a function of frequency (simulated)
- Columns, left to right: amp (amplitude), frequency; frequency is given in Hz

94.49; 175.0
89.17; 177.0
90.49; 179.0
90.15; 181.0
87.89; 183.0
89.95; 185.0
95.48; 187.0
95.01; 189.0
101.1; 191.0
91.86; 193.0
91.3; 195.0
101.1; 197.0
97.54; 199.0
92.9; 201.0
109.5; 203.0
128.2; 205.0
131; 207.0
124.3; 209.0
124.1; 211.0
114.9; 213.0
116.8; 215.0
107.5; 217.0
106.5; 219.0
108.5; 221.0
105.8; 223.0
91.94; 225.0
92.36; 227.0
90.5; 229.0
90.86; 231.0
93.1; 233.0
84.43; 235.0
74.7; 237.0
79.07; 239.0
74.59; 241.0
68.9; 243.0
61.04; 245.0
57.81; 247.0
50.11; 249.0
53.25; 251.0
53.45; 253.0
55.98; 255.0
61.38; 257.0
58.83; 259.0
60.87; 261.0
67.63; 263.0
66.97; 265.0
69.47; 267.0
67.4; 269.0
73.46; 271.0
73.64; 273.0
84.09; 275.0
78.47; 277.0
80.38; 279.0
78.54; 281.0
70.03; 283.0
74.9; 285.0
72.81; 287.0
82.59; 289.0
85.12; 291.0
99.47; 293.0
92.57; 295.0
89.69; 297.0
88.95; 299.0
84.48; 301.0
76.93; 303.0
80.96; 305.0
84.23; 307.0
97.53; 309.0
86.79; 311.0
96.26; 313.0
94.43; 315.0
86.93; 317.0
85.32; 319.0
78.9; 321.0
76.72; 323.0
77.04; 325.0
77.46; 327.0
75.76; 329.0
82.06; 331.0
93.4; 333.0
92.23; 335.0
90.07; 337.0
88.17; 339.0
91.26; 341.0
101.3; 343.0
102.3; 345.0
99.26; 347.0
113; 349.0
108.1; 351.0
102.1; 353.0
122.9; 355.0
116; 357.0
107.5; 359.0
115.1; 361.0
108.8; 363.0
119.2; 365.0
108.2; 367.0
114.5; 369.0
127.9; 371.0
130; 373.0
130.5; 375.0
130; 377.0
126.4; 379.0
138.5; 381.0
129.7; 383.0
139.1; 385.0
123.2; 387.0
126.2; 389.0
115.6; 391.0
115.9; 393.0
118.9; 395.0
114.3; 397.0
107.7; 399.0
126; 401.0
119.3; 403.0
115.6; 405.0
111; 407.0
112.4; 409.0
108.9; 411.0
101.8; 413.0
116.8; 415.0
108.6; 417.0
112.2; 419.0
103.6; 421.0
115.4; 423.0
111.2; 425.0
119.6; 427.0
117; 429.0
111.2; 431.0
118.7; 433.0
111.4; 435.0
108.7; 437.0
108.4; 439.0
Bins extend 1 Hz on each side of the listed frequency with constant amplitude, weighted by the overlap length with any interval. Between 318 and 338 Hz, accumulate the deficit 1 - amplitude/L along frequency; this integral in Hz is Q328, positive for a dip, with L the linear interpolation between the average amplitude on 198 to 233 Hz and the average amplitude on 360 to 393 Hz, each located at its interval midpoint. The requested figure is 6.0 Hz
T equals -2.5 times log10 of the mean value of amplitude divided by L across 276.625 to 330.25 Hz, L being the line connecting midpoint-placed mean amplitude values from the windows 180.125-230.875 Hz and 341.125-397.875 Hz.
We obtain 0.317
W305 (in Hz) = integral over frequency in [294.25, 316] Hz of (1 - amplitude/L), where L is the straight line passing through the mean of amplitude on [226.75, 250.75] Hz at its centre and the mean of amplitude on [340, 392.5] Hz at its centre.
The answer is 1.9 Hz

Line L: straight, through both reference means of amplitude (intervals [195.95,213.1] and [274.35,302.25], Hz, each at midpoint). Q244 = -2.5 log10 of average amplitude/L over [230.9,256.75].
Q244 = 0.41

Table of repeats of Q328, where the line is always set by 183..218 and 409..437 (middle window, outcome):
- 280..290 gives 3.0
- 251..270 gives 8.1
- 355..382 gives -2.6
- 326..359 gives 3.7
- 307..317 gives 1.5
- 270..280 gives 2.8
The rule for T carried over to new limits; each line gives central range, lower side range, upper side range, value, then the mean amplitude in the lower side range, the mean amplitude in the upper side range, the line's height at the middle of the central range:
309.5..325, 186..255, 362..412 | 0.25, 92.4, 121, 109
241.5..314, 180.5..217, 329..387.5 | 0.40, 105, 111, 108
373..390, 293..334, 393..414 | -0.22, 85.7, 114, 107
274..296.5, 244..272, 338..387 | -0.09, 61.3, 116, 75.4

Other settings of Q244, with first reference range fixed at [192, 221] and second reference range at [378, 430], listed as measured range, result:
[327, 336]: 0.326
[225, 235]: 0.213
